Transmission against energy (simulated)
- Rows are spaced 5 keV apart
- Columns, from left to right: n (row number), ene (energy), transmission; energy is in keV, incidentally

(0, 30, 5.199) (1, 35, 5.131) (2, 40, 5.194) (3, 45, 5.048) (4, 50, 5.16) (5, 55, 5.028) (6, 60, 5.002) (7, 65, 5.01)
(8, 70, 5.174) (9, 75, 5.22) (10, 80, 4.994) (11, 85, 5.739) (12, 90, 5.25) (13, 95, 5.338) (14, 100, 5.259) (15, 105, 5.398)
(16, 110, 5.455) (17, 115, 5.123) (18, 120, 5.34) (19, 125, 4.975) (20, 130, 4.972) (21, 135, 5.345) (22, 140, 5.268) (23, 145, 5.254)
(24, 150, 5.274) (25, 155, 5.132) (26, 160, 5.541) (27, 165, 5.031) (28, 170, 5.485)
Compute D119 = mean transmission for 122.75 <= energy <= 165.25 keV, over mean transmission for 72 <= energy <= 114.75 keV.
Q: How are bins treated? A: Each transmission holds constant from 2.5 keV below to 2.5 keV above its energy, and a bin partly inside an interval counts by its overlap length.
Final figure 0.98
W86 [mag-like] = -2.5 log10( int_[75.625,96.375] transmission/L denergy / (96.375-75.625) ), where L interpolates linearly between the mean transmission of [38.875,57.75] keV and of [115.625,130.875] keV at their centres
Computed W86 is -0.045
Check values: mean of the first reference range 5.1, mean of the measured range 5.32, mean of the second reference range 5.11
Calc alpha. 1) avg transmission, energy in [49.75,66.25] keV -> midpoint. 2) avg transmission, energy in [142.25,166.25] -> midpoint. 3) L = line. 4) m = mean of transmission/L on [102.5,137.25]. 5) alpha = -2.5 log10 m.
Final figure -0.01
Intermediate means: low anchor 5.04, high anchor 5.26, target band 5.23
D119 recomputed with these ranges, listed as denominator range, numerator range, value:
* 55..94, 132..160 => 1.02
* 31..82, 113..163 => 1.02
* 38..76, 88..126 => 1.04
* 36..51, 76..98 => 1.04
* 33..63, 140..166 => 1.03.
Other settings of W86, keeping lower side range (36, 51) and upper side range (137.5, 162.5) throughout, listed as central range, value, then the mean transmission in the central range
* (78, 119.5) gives -0.02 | 5.32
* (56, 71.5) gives 0.02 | 5.05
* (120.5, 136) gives 0.03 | 5.1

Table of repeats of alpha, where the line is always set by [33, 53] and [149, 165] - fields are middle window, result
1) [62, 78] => 0.008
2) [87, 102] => -0.021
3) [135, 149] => -0.004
